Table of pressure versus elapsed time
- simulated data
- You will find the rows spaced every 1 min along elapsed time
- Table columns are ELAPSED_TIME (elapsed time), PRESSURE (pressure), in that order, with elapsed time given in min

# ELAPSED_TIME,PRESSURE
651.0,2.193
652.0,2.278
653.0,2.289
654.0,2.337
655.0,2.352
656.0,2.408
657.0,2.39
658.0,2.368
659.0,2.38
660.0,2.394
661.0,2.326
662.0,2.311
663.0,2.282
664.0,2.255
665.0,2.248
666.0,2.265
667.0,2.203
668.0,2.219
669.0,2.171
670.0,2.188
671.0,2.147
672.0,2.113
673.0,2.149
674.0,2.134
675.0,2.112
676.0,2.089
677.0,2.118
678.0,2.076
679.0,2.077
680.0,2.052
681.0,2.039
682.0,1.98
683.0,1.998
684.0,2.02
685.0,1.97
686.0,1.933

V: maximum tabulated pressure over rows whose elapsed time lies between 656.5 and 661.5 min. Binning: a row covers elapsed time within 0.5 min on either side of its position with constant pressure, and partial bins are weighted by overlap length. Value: 2.394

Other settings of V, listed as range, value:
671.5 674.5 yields 2.149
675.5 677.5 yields 2.118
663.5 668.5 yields 2.265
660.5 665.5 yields 2.326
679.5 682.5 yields 2.052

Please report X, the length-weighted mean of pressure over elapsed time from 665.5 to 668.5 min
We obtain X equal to 2.23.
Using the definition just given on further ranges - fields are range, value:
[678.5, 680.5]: 2.06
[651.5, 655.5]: 2.31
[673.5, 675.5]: 2.12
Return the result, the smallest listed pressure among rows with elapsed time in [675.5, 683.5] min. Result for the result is 1.98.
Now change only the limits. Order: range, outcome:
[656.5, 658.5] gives 2.368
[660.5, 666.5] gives 2.248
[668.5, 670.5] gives 2.171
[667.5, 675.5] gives 2.112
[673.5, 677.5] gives 2.089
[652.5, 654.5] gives 2.289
